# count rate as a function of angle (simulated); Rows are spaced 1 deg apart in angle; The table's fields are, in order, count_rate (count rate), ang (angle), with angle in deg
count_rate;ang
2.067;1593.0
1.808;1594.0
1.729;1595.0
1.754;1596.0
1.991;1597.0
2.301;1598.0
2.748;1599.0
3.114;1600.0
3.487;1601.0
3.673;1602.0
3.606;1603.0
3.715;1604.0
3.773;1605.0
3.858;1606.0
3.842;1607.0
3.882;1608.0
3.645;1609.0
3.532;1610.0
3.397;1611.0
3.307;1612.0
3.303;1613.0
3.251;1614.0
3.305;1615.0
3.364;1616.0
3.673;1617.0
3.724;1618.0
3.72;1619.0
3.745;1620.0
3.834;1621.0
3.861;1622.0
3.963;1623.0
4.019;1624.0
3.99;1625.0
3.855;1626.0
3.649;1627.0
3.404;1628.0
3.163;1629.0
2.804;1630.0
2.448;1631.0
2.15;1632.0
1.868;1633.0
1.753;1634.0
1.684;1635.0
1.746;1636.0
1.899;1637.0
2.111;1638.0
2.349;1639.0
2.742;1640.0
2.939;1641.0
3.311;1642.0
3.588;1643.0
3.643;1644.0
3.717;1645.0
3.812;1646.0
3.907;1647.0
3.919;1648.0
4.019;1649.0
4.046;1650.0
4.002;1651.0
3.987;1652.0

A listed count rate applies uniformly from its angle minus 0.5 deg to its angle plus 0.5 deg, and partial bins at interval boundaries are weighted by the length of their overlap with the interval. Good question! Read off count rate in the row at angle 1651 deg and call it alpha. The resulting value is 4.002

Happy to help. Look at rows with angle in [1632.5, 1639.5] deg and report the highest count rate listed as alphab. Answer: 2.349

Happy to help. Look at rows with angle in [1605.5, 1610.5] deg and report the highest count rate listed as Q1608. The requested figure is 3.882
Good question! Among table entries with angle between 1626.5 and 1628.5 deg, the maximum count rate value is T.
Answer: 3.649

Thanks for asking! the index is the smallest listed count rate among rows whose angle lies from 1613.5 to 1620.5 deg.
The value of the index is 3.251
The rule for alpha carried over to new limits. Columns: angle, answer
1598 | 2.301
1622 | 3.861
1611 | 3.397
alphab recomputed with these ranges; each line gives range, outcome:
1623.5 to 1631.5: 4.019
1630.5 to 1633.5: 2.448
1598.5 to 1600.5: 3.114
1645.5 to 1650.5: 4.046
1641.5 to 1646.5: 3.812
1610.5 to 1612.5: 3.397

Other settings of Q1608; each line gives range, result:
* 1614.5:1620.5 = 3.745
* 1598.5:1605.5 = 3.773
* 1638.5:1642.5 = 3.311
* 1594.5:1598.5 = 2.301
